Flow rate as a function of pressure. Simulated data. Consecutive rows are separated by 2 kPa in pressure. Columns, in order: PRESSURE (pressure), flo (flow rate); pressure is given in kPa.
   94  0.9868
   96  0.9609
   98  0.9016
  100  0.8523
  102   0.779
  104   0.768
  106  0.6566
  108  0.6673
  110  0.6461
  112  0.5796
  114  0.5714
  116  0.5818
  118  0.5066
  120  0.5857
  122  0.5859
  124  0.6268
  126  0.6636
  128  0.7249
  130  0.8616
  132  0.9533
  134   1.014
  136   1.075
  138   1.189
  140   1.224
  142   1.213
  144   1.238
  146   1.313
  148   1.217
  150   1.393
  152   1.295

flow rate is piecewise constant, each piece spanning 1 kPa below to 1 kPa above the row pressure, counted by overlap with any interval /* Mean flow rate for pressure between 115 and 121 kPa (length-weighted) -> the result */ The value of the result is 0.558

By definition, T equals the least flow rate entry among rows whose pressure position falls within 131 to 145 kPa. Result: 0.9533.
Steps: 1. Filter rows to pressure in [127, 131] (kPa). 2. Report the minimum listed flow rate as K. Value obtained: 0.7249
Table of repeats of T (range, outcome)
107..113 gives 0.5796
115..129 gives 0.5066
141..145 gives 1.213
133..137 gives 1.014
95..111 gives 0.6461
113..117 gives 0.5714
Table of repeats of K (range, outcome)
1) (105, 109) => 0.6566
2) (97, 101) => 0.8523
